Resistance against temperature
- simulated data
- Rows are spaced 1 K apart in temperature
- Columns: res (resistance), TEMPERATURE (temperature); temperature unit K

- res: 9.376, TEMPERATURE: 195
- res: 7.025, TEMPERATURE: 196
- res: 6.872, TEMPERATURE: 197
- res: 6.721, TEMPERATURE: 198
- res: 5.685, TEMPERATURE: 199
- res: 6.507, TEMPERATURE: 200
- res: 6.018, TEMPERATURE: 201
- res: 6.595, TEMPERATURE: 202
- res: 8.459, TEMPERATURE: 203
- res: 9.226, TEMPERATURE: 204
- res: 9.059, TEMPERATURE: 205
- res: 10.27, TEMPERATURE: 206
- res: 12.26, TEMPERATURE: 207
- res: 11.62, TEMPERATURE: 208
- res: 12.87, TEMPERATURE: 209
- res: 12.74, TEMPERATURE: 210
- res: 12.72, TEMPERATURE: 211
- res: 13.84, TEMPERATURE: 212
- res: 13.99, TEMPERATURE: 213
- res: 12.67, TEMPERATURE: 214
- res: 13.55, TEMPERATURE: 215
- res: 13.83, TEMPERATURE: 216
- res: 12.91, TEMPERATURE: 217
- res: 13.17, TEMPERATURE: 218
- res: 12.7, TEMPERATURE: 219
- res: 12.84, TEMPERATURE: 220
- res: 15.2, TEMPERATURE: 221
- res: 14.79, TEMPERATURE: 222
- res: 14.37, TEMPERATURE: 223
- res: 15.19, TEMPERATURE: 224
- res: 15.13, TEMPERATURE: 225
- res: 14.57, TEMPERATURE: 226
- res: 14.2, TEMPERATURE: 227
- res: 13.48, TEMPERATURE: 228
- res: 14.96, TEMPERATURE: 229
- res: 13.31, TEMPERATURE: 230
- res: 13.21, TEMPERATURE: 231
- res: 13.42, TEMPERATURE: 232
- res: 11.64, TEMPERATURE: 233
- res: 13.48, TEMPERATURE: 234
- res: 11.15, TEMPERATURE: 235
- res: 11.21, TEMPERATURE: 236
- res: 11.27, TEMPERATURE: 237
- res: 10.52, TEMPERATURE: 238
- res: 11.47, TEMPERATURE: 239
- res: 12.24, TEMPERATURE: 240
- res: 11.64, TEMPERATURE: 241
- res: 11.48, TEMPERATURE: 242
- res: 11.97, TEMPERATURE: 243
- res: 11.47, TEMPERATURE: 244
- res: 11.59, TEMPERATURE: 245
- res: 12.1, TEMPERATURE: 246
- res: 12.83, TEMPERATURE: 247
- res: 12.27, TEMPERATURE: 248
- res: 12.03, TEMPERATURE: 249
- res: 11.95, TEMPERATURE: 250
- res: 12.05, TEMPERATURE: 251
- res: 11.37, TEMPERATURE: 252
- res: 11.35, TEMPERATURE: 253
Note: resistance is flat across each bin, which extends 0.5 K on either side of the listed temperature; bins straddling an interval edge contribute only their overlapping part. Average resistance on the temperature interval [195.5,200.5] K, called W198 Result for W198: 6.56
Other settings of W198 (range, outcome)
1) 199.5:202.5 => 6.37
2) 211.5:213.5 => 13.9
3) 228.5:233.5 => 13.3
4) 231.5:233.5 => 12.5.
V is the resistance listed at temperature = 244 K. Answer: 11.47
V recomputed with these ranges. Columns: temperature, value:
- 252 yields 11.37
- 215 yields 13.55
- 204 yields 9.226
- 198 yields 6.721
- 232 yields 13.42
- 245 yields 11.59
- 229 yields 14.96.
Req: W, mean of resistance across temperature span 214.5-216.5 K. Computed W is 13.7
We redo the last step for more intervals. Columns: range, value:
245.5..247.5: 12.5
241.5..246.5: 11.7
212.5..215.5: 13.4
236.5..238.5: 10.9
